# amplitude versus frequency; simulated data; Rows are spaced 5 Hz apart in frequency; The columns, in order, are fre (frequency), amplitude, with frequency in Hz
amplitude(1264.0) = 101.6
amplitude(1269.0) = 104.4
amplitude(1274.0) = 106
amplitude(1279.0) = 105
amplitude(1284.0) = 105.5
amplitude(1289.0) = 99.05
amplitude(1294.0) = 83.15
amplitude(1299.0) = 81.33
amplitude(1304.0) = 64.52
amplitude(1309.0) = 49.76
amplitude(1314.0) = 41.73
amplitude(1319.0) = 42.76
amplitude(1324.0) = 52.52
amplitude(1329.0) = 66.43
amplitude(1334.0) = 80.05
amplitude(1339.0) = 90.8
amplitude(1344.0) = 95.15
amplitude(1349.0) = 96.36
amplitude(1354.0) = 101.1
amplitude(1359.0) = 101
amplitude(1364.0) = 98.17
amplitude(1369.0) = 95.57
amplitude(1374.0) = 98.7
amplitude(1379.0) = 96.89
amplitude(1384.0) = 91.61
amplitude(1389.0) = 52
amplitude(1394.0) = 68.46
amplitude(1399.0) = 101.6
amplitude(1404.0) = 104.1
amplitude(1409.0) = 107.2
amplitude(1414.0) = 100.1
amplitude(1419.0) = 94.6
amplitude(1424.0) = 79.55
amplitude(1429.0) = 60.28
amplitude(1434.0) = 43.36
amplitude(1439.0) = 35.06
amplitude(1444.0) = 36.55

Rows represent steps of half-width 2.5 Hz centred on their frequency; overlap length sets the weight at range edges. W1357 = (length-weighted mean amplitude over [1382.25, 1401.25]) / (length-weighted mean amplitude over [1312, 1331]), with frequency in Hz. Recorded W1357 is 1.5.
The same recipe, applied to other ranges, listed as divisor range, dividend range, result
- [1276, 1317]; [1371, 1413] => 1.15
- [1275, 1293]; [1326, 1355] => 0.86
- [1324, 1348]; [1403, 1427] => 1.19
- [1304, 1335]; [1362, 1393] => 1.59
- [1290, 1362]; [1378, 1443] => 1.04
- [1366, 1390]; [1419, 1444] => 0.64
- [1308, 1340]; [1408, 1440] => 1.25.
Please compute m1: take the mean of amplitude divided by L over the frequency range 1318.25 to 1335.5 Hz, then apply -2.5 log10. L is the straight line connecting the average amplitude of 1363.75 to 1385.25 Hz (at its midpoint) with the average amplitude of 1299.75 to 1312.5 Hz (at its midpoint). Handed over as 0.16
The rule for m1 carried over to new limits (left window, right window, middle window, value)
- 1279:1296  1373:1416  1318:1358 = 0.173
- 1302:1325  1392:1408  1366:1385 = -0.184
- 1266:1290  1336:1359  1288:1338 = 0.456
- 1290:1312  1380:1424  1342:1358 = -0.218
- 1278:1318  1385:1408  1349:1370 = -0.216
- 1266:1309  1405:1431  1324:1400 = 0.035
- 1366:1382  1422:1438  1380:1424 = -0.182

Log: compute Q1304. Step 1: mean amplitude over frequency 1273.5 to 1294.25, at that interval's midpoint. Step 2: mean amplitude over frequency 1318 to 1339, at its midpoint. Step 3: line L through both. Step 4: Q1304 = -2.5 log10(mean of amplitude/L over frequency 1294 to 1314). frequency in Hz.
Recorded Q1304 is 0.31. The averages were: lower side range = 101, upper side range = 65.3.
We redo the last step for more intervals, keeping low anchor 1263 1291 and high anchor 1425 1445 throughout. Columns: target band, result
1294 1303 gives 0.21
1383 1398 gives -0.14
